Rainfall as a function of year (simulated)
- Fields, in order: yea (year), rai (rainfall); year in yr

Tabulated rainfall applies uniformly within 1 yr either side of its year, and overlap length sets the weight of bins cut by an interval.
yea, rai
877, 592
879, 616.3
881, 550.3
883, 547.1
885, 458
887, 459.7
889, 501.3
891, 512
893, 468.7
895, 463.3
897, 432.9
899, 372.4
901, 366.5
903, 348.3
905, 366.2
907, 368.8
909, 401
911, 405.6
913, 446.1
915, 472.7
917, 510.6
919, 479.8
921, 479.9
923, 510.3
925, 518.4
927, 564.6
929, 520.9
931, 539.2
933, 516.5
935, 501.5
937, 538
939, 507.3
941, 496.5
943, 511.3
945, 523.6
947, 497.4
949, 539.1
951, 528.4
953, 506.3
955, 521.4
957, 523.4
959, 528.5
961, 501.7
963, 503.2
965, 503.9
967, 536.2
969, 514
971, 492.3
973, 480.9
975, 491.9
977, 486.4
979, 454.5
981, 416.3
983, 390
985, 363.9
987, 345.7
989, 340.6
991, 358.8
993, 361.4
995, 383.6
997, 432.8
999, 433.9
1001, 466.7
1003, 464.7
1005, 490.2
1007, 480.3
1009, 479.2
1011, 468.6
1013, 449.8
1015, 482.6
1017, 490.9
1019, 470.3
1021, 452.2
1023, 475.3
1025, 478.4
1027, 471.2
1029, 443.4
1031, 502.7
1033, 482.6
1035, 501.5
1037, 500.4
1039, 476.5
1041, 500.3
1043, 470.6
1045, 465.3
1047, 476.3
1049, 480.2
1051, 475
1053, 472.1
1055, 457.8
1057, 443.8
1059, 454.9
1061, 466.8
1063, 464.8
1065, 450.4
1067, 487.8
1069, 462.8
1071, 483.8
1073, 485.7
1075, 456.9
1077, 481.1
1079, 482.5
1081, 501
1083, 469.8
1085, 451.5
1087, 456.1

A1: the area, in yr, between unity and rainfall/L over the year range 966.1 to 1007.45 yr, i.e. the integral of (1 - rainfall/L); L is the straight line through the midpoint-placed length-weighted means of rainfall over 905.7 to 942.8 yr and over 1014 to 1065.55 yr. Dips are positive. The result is 3.73 yr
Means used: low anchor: 487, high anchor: 474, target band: 437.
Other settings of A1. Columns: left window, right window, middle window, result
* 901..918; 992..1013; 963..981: -2.3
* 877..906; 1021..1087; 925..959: -3.8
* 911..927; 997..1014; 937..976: -2.8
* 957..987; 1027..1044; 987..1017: 2.8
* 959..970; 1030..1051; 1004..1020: 0.6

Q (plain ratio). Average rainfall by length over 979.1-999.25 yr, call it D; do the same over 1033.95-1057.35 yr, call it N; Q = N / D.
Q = 1.24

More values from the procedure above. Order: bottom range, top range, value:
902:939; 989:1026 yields 0.95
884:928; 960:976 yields 1.12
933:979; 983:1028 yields 0.86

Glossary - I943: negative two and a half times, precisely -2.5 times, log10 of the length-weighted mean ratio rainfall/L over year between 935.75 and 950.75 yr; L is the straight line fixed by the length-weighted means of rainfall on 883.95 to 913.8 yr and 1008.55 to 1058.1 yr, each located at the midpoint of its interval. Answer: -0.17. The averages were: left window 425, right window 475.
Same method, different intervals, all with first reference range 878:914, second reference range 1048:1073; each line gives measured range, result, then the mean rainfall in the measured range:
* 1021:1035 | -0.03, 476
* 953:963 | -0.13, 516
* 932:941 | -0.13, 514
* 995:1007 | 0.02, 453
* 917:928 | -0.13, 511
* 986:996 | 0.27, 358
